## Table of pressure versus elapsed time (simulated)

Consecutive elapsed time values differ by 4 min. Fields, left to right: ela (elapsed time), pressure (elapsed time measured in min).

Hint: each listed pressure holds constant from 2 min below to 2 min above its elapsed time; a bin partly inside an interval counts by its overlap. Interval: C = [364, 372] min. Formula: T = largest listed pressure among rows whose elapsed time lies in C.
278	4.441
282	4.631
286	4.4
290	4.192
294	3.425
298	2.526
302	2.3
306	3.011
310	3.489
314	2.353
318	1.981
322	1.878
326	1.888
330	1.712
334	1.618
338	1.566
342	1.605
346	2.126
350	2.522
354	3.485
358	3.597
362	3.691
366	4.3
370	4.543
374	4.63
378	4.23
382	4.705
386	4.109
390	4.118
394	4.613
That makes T 4.543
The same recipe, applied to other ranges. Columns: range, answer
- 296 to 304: 2.526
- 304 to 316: 3.489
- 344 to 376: 4.63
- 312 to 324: 2.353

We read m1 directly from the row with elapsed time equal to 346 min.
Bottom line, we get 2.126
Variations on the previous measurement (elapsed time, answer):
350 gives 2.522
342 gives 1.605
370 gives 4.543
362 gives 3.691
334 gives 1.618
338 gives 1.566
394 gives 4.613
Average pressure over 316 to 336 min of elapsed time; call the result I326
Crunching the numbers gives 1.82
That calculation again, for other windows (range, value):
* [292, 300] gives 2.98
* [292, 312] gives 2.95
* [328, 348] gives 1.73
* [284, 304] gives 3.37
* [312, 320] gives 2.17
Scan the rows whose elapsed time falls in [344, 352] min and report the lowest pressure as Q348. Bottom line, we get 2.126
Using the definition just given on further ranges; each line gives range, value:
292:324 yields 1.878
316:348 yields 1.566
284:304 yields 2.3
